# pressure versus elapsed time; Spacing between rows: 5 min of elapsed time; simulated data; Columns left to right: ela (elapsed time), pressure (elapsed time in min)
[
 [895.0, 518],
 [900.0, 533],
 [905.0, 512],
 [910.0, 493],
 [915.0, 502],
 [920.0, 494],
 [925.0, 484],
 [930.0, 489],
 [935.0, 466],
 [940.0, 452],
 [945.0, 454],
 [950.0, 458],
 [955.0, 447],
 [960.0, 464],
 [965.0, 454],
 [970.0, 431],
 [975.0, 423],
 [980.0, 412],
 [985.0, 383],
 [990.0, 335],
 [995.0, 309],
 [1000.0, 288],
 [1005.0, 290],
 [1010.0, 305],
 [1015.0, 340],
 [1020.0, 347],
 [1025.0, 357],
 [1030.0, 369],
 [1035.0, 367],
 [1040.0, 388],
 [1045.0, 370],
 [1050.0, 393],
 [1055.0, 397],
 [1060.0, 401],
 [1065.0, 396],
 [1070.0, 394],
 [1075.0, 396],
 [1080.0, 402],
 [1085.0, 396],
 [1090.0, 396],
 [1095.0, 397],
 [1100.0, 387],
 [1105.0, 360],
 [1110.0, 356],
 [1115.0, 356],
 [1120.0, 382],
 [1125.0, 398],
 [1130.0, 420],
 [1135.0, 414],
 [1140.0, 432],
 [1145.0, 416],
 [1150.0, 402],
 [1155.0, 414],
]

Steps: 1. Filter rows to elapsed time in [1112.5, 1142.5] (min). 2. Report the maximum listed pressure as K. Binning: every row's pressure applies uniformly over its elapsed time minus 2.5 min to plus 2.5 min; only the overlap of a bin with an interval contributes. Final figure 432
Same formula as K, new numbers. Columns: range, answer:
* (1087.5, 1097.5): 397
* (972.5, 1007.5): 423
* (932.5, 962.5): 466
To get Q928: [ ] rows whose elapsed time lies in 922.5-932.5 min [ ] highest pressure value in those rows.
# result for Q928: 489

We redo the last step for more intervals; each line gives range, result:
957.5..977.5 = 464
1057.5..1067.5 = 401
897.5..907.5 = 533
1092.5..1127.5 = 398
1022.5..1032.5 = 369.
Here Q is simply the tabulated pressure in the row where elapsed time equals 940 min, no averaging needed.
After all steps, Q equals 452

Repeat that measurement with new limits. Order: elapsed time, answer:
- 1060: 401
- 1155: 414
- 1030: 369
